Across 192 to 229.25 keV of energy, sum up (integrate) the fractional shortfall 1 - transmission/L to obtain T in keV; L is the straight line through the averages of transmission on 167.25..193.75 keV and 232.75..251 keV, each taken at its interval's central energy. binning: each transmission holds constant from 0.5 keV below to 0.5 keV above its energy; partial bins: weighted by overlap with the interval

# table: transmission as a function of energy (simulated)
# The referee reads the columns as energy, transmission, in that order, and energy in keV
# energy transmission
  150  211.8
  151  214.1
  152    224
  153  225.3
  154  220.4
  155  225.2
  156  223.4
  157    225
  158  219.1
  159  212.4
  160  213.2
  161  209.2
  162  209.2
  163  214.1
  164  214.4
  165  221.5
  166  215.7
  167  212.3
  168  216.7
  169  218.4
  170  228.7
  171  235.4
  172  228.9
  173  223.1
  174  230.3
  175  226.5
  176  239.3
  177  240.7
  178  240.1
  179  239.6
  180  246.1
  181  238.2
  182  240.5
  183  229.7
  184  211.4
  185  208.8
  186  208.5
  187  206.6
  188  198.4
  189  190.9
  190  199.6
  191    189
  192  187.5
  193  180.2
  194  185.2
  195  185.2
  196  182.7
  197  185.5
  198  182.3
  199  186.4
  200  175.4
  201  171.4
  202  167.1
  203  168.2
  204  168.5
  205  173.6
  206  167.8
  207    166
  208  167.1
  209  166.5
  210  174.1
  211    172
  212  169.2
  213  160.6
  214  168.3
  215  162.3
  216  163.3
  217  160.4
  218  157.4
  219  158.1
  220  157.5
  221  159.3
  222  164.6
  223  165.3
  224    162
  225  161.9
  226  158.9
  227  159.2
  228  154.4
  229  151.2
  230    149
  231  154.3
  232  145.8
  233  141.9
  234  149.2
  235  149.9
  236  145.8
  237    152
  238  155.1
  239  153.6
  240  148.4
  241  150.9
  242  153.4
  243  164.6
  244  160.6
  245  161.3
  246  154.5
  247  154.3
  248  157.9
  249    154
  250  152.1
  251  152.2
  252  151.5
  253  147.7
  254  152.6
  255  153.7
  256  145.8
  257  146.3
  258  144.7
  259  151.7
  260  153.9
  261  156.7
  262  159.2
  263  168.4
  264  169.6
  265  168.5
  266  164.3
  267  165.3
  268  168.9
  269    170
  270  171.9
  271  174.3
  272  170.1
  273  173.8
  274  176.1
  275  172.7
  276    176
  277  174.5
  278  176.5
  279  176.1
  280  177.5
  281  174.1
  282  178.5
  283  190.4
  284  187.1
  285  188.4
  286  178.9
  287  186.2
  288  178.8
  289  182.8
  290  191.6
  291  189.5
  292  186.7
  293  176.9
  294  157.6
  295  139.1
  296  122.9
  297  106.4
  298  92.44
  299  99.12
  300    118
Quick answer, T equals 3.6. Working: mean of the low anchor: 219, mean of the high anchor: 153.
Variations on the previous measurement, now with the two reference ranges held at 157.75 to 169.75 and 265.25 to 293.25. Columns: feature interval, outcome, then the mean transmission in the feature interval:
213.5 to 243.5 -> 5.90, 156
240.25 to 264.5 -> 4.10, 155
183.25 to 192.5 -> 0.28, 201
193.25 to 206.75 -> 1.76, 177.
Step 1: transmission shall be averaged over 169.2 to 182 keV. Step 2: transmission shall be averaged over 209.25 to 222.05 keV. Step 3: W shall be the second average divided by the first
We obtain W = 0.7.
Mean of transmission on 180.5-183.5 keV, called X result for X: 236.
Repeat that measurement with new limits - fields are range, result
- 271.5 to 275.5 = 173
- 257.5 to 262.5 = 153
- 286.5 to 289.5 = 183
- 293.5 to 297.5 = 132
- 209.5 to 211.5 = 173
